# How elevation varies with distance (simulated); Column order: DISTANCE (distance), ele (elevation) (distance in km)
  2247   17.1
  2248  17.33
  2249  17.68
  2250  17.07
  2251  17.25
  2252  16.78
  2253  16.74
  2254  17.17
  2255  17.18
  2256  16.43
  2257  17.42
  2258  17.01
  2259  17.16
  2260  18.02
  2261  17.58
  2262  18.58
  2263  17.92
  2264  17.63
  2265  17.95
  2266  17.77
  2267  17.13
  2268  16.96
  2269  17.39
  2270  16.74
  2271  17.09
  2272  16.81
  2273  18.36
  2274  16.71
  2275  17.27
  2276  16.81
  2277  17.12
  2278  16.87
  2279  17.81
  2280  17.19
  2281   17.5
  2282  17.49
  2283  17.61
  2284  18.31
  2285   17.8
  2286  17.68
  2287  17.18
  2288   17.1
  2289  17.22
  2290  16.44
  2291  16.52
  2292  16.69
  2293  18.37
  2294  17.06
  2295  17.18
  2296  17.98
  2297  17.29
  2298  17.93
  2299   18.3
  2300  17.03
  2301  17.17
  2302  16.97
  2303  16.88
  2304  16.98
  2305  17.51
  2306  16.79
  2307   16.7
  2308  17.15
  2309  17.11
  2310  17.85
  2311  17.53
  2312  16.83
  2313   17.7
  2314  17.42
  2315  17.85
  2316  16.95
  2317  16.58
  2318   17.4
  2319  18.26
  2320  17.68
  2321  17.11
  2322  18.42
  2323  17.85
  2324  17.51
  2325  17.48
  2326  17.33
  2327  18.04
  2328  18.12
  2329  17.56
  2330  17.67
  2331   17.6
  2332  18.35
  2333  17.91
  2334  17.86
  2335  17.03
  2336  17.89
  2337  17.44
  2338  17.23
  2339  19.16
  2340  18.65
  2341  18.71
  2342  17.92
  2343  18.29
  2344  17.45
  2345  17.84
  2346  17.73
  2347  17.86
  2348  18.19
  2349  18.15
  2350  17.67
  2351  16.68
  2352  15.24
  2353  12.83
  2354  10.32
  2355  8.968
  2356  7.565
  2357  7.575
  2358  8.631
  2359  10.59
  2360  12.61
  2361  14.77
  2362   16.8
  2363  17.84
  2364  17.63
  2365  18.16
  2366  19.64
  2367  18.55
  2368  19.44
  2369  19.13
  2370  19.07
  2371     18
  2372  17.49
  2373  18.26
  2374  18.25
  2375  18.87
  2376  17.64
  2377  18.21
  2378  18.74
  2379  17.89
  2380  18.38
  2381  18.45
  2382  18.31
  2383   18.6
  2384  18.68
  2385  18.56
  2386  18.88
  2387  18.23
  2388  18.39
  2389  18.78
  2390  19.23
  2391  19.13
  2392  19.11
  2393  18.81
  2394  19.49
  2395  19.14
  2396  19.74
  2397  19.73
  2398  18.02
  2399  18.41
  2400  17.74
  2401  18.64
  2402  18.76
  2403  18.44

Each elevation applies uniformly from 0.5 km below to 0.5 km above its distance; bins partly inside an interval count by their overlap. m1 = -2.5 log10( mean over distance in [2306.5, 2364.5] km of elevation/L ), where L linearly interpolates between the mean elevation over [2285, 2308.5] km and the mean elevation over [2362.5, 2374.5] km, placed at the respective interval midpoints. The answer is 0.09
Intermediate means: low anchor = 17.2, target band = 16.5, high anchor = 18.5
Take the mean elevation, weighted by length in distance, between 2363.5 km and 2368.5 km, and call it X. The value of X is 18.7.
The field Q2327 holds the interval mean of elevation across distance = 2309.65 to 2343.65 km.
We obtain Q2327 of 17.7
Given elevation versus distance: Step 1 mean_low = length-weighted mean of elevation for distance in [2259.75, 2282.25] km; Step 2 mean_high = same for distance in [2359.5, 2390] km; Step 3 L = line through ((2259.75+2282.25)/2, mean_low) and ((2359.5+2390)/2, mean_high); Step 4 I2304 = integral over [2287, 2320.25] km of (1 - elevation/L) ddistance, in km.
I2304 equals 0.65 km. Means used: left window 17.4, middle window 17.3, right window 18.1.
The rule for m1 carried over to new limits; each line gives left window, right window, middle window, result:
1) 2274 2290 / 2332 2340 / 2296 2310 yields 0.02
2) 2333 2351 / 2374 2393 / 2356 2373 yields 0.16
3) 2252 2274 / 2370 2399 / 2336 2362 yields 0.20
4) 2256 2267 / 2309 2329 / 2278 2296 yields 0.01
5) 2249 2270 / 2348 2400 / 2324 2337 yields -0.04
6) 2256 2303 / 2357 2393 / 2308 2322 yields 0.00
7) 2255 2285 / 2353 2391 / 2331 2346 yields -0.07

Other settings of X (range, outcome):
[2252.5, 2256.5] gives 16.9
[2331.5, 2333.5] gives 18.1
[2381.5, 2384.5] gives 18.5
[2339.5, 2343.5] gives 18.4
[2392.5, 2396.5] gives 19.3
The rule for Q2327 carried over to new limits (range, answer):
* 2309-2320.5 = 17.4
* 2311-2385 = 17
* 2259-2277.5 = 17.4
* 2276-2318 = 17.3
